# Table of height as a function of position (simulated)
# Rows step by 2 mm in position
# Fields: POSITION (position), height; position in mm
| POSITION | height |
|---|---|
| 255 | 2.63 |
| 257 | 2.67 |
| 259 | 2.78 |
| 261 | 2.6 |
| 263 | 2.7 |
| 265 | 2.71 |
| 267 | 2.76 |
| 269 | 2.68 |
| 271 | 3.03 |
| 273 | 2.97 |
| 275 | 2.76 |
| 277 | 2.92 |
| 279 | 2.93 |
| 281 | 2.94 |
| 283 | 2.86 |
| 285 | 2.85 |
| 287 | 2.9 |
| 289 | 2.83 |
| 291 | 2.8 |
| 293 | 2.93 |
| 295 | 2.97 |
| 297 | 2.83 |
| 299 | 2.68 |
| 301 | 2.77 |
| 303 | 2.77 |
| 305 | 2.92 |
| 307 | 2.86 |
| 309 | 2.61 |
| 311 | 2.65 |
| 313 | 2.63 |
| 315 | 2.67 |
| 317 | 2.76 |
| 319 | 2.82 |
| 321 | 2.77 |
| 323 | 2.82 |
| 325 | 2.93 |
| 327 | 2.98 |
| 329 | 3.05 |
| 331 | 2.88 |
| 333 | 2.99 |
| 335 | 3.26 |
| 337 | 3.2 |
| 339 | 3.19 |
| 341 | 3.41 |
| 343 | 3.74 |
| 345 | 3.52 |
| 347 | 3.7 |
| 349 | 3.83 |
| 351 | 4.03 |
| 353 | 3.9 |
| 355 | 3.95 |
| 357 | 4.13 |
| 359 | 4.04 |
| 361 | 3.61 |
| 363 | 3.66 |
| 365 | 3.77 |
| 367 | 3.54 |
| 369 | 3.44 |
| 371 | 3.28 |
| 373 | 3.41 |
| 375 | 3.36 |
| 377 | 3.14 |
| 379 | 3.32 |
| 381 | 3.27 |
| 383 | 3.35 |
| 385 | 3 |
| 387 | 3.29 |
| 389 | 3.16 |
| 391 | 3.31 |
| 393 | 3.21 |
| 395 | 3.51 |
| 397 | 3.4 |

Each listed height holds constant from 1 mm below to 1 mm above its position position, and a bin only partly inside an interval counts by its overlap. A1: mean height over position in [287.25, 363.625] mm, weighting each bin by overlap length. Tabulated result 3.16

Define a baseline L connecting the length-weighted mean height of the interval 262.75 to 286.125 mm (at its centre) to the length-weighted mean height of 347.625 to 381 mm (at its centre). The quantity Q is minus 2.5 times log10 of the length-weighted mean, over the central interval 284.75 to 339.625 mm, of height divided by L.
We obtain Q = 0.11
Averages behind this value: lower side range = 2.85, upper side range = 3.64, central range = 2.87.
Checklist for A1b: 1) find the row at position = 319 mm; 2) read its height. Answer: 2.82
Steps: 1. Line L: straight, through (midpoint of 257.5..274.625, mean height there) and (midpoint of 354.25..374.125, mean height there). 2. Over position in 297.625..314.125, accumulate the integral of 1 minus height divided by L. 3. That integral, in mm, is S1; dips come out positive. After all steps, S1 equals 2.11 mm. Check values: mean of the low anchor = 2.77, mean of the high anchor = 3.68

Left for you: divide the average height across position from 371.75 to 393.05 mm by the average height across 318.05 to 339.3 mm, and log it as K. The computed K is 1.09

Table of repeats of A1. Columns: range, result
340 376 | 3.68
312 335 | 2.86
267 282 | 2.88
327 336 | 3.04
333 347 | 3.38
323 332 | 2.94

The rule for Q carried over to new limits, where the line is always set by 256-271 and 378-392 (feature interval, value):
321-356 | -0.11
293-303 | 0.02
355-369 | -0.20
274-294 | -0.02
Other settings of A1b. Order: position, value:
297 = 2.83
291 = 2.8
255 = 2.63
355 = 3.95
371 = 3.28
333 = 2.99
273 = 2.97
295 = 2.97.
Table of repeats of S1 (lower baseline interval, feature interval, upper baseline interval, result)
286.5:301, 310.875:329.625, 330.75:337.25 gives 1.2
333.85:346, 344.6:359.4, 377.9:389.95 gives -2.5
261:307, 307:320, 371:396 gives 1.2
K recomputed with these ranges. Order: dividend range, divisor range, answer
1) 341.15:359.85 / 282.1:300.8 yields 1.35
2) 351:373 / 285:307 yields 1.31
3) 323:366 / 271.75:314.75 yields 1.24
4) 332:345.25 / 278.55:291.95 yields 1.16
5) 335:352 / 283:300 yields 1.25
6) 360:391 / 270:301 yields 1.17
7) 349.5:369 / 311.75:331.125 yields 1.35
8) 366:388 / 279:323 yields 1.18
